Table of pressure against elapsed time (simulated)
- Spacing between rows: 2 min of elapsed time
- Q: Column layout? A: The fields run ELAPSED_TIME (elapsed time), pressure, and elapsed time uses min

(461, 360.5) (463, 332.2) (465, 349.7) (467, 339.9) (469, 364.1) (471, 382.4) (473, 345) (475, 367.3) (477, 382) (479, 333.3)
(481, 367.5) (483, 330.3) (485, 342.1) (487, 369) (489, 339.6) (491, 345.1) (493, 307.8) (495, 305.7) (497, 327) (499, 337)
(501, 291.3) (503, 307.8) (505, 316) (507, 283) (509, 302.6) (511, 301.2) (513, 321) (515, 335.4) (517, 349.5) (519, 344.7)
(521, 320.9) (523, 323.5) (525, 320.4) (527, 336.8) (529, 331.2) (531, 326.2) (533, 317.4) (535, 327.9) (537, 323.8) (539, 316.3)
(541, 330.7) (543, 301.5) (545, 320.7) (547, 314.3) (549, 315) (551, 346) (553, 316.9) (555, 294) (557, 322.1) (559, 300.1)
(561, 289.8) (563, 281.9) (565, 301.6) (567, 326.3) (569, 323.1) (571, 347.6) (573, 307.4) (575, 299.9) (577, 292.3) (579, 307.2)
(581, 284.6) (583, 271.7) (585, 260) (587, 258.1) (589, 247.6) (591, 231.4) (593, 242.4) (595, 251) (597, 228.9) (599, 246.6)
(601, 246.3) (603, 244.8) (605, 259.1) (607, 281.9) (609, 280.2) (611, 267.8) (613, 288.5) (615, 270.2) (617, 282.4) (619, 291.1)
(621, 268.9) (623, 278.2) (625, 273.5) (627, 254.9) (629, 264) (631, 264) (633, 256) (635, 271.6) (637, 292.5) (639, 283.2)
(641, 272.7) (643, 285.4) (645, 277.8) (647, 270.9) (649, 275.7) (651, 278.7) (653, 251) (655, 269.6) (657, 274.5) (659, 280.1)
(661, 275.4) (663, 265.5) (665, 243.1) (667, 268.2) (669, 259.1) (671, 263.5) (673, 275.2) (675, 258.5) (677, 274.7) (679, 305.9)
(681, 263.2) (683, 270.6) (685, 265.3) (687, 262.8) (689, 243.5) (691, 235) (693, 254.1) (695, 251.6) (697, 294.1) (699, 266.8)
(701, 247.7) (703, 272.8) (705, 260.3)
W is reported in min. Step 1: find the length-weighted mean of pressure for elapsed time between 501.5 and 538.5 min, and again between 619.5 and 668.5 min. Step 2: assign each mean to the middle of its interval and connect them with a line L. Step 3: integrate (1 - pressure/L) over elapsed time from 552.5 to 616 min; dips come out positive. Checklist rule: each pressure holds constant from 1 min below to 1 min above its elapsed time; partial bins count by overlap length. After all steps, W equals 3.28 min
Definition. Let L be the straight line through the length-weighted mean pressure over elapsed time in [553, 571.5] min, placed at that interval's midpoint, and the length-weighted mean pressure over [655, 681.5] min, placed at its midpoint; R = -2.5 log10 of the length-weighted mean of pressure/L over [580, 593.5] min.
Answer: 0.17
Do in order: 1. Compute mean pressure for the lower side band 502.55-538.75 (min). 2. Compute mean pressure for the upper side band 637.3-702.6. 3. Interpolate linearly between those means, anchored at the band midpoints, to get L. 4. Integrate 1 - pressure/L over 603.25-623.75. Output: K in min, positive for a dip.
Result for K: 0.89 min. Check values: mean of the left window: 322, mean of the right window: 268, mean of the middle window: 276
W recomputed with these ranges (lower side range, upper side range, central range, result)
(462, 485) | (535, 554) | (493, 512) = 1.8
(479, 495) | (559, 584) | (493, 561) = 0.8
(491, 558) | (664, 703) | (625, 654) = 0.8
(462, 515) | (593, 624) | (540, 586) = -2.4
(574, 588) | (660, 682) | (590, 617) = 2.0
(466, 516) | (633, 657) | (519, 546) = -0.5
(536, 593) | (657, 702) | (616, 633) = 0.6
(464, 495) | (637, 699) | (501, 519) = 1.1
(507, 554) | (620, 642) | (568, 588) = 0.2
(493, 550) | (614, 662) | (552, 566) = 0.2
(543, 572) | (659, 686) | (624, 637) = 0.9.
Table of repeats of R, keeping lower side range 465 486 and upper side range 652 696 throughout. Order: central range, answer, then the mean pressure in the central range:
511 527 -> 0.02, 329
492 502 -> 0.10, 314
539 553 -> 0.01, 321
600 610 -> 0.13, 262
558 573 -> 0.01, 310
